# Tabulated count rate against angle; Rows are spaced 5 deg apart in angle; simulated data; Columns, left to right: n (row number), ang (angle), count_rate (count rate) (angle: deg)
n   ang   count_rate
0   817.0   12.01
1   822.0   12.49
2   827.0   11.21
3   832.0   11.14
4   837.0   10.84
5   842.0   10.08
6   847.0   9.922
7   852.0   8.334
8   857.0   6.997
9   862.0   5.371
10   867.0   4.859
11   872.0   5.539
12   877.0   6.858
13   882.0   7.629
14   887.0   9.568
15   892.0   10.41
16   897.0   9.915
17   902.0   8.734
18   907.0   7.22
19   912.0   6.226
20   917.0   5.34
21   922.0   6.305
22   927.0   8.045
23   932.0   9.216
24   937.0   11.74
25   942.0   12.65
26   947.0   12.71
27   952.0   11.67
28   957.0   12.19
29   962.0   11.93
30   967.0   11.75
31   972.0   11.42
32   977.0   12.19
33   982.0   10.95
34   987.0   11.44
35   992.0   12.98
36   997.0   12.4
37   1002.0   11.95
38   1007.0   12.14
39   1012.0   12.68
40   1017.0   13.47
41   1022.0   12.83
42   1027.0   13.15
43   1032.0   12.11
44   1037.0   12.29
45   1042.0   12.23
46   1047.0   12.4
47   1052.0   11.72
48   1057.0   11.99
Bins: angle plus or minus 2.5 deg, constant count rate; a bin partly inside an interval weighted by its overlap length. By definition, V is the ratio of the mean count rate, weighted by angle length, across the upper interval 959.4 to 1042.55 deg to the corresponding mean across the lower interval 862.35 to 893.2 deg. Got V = 1.70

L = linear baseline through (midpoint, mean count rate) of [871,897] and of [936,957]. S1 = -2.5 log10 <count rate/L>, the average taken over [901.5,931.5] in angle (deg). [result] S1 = 0.421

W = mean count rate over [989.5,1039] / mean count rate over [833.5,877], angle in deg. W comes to 1.62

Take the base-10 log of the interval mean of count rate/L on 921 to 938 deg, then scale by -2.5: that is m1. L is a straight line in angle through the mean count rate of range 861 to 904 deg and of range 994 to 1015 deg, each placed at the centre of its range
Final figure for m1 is 0.09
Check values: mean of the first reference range 7.72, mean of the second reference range 12.3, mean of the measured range 8.79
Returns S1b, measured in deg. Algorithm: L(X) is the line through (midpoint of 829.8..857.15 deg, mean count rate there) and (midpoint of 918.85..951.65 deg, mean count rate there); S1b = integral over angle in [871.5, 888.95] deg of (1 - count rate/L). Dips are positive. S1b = 4.16 deg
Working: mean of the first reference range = 9.75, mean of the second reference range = 10.1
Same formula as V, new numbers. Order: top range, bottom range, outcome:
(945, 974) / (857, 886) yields 1.89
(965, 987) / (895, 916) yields 1.48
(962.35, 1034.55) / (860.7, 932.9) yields 1.65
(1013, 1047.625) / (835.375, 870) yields 1.59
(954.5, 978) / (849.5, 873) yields 1.90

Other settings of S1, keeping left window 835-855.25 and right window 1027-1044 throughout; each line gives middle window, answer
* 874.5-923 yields 0.30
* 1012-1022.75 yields -0.09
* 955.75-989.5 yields -0.02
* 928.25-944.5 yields 0.00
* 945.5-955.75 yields -0.09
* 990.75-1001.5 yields -0.06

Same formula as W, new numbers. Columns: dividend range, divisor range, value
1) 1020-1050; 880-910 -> 1.40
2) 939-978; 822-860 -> 1.22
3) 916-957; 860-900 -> 1.33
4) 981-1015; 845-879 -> 1.79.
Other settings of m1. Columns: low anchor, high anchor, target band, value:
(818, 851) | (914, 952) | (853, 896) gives 0.37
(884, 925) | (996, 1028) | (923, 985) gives -0.12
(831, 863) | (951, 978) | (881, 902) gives 0.07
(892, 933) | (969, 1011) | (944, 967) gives -0.20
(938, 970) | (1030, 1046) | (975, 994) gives 0.03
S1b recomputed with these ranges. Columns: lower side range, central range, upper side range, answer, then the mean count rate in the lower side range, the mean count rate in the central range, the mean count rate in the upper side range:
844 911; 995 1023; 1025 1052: -2.5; 7.78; 12.6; 12.4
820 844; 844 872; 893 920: 8.4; 11.1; 7.01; 7.63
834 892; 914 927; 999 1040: 4.6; 7.96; 6.27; 12.6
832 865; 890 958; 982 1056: 6.5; 8.73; 9.39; 12.4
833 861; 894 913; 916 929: -2.4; 9.13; 8.23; 6.65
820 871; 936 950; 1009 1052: -2.0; 8.99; 12.4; 12.6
